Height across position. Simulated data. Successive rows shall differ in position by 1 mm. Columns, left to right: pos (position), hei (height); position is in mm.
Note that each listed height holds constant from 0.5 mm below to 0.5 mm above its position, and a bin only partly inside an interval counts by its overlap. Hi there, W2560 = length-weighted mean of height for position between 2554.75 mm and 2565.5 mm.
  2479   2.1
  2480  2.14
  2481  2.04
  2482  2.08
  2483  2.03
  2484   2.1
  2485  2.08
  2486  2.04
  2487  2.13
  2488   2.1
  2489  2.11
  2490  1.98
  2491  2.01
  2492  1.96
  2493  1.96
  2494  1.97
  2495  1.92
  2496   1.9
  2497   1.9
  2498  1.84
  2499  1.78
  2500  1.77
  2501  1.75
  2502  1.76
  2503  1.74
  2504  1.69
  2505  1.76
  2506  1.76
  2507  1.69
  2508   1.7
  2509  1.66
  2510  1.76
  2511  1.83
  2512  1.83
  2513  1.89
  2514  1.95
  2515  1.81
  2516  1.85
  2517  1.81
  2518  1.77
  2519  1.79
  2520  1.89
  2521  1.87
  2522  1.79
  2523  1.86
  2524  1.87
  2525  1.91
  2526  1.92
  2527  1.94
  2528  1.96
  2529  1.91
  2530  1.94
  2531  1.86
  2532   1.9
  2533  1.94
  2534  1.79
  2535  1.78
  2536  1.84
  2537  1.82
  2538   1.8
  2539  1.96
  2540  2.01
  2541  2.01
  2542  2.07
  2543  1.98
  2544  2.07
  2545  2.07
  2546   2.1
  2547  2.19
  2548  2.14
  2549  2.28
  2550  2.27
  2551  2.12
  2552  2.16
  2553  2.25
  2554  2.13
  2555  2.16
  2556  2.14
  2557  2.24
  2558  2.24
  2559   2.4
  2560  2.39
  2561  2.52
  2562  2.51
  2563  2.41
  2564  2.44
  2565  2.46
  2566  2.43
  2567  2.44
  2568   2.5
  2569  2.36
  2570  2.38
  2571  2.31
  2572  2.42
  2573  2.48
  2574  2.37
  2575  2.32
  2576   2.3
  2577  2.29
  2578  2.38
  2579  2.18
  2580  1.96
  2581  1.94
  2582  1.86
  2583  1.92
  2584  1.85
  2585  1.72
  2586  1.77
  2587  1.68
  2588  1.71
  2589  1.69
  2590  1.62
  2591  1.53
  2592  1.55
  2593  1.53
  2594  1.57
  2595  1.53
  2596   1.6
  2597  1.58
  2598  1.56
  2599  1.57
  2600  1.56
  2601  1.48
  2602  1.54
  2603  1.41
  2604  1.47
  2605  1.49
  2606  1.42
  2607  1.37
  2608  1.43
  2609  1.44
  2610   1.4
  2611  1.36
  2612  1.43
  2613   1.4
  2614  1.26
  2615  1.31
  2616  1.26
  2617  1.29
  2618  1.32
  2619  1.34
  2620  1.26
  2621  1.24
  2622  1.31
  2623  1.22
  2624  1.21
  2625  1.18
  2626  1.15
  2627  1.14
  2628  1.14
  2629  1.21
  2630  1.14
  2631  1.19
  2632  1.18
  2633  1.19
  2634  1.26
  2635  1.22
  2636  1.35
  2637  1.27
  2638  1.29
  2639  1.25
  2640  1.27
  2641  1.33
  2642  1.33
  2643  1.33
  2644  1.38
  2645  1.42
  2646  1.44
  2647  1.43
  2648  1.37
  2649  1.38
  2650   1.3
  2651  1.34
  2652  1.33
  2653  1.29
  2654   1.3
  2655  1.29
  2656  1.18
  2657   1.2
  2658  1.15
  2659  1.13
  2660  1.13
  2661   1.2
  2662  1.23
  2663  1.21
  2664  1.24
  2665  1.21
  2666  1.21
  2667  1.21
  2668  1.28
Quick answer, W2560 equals 2.36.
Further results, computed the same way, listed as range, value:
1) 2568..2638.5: 1.59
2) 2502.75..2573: 2.04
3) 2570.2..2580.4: 2.31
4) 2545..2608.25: 2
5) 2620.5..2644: 1.24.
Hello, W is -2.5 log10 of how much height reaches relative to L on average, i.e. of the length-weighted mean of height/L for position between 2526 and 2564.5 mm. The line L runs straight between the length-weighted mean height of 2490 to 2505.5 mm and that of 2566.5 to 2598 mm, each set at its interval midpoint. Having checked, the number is -0.09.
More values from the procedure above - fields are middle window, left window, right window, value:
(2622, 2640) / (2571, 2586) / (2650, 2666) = 0.25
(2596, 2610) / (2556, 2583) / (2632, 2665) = 0.25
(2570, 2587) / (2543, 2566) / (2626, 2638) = -0.10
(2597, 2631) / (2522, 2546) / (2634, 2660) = 0.11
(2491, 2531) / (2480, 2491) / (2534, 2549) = 0.11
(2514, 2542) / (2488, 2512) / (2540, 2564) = 0.09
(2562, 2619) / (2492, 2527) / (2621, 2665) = -0.20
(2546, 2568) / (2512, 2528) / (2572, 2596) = -0.21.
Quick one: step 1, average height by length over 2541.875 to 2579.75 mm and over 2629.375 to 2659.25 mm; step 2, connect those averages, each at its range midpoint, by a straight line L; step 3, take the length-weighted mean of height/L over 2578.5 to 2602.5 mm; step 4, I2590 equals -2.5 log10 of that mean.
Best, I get 0.15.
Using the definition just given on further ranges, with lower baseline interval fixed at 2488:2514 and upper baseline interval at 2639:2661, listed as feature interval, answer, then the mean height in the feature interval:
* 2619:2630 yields 0.15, 1.21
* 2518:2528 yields -0.06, 1.87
